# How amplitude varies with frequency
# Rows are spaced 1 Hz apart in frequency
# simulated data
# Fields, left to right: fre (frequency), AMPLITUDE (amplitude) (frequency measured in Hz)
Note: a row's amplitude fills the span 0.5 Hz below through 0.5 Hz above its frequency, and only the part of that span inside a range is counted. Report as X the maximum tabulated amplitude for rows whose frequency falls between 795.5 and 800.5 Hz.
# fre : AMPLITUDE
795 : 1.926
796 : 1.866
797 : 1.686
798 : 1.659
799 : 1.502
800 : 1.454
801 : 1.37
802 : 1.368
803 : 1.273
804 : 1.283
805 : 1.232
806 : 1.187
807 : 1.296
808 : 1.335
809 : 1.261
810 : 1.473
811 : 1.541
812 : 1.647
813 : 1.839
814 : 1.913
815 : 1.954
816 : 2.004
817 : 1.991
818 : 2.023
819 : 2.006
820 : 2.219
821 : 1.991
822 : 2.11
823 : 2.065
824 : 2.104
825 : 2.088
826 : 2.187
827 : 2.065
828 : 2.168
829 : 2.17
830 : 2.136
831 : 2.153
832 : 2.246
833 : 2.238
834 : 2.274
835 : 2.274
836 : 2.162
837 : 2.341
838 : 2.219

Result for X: 1.866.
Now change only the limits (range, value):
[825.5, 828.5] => 2.187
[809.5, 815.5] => 1.954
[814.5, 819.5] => 2.023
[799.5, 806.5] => 1.454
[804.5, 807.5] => 1.296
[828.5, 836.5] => 2.274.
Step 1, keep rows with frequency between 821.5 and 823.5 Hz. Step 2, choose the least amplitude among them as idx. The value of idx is 2.065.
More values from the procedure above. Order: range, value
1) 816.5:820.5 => 1.991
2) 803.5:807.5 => 1.187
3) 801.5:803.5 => 1.273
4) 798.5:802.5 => 1.368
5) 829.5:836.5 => 2.136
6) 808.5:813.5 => 1.261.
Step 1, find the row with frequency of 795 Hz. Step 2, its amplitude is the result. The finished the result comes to 1.926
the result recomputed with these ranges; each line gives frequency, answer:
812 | 1.647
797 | 1.686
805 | 1.232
